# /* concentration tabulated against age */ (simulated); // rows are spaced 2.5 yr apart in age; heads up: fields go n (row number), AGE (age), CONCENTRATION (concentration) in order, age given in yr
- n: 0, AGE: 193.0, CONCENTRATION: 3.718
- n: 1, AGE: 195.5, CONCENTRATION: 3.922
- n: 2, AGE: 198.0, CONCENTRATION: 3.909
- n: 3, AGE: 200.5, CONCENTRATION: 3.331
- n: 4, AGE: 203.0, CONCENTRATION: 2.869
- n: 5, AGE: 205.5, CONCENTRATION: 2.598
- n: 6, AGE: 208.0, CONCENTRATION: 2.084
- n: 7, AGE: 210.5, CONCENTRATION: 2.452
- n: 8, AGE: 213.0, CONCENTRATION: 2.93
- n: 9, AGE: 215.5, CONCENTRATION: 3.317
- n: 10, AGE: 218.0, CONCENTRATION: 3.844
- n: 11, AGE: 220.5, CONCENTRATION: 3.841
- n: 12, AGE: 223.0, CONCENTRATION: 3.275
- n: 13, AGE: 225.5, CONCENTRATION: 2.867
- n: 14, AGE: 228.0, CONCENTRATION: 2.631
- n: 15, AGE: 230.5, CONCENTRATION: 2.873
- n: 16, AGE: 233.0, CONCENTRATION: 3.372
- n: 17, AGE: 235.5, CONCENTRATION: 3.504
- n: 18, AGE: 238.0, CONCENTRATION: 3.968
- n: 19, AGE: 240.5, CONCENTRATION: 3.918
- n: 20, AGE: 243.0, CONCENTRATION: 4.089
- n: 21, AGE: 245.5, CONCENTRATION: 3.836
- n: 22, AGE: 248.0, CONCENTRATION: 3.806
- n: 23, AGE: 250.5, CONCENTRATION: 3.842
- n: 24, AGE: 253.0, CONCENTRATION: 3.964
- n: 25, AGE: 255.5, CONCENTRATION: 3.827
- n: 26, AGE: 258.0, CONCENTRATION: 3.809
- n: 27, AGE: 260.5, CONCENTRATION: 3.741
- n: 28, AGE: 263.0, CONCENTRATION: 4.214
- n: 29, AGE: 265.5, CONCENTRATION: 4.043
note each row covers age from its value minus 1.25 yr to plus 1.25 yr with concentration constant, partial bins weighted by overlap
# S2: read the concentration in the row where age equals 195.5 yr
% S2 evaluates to 3.922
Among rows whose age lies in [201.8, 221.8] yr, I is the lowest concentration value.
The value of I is 2.084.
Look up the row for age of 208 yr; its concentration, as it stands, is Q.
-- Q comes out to 2.084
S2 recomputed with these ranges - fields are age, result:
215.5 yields 3.317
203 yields 2.869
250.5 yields 3.842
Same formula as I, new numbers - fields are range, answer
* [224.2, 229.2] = 2.631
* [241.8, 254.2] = 3.806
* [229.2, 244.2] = 2.873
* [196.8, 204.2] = 2.869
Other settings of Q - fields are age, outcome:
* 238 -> 3.968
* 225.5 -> 2.867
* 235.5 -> 3.504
